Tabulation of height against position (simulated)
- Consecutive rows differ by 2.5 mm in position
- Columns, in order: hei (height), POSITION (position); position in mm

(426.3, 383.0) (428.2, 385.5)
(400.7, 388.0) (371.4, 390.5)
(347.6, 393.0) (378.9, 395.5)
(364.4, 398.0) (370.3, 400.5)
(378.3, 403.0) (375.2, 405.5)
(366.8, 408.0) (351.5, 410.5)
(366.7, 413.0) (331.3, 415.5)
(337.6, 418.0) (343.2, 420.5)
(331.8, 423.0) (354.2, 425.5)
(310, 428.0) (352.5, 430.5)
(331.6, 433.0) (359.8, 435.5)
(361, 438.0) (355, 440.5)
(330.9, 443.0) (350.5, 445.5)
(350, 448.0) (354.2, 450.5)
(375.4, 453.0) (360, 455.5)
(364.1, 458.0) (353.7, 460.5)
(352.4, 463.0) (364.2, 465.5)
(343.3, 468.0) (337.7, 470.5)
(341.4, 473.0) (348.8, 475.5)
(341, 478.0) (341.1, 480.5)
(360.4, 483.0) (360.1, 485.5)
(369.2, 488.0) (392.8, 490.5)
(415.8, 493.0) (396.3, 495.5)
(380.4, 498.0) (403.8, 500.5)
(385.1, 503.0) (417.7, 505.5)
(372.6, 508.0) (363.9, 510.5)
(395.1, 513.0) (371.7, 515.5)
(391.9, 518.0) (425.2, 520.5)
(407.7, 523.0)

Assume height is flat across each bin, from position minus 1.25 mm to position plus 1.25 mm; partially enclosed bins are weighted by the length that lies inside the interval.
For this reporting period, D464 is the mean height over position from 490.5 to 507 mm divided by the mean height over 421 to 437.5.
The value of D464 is 1.17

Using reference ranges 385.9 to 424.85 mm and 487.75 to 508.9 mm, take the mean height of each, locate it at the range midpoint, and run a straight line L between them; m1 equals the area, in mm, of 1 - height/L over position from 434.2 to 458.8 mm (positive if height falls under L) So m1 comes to 1.3 mm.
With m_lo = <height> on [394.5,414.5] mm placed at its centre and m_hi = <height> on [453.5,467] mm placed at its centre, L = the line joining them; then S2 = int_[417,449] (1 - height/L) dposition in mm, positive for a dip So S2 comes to 1.8 mm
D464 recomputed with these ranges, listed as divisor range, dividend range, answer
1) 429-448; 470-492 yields 1.02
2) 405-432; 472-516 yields 1.08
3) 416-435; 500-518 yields 1.14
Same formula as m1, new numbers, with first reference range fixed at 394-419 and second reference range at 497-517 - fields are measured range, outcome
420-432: 0.9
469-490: 1.6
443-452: 0.5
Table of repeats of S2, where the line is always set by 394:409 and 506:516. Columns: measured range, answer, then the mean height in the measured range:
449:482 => 2.1 mm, 352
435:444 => 0.6 mm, 352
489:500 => -0.5 mm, 396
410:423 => 1.0 mm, 344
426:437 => 1.0 mm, 340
